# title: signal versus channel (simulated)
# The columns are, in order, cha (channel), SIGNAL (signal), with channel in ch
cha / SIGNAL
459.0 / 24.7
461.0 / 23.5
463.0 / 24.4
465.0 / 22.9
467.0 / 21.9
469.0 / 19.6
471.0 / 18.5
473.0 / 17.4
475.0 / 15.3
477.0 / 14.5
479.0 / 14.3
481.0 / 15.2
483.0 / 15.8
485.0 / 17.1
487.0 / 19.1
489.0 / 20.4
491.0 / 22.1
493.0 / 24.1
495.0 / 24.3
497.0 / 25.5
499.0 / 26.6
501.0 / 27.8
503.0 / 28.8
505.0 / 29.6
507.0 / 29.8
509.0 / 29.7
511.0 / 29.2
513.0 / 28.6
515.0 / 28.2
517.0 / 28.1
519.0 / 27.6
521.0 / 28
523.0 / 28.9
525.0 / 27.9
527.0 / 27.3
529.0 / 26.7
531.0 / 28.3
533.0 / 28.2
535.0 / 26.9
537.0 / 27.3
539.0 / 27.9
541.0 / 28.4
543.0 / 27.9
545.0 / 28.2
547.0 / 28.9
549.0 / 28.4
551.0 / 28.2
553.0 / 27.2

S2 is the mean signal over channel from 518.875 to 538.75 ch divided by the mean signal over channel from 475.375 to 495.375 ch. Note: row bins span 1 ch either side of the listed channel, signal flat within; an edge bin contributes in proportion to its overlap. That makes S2 1.5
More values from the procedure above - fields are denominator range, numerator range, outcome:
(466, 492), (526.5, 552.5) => 1.57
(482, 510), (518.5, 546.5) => 1.14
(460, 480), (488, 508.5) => 1.35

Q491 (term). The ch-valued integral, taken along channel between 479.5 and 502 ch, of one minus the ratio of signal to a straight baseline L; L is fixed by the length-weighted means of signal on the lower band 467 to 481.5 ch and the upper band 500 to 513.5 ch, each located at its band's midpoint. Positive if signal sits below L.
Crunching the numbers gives 1.75 ch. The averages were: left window 16.8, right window 29.1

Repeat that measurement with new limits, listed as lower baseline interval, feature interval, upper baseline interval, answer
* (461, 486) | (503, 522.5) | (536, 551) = -4.09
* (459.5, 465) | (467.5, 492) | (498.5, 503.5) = 7.72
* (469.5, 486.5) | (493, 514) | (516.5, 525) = -4.07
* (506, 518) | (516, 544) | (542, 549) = 0.78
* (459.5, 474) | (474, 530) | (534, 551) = 0.70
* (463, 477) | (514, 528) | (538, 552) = -1.44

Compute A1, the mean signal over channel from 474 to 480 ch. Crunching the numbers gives 14.7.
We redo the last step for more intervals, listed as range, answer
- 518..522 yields 27.8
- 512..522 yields 28.1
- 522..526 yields 28.4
